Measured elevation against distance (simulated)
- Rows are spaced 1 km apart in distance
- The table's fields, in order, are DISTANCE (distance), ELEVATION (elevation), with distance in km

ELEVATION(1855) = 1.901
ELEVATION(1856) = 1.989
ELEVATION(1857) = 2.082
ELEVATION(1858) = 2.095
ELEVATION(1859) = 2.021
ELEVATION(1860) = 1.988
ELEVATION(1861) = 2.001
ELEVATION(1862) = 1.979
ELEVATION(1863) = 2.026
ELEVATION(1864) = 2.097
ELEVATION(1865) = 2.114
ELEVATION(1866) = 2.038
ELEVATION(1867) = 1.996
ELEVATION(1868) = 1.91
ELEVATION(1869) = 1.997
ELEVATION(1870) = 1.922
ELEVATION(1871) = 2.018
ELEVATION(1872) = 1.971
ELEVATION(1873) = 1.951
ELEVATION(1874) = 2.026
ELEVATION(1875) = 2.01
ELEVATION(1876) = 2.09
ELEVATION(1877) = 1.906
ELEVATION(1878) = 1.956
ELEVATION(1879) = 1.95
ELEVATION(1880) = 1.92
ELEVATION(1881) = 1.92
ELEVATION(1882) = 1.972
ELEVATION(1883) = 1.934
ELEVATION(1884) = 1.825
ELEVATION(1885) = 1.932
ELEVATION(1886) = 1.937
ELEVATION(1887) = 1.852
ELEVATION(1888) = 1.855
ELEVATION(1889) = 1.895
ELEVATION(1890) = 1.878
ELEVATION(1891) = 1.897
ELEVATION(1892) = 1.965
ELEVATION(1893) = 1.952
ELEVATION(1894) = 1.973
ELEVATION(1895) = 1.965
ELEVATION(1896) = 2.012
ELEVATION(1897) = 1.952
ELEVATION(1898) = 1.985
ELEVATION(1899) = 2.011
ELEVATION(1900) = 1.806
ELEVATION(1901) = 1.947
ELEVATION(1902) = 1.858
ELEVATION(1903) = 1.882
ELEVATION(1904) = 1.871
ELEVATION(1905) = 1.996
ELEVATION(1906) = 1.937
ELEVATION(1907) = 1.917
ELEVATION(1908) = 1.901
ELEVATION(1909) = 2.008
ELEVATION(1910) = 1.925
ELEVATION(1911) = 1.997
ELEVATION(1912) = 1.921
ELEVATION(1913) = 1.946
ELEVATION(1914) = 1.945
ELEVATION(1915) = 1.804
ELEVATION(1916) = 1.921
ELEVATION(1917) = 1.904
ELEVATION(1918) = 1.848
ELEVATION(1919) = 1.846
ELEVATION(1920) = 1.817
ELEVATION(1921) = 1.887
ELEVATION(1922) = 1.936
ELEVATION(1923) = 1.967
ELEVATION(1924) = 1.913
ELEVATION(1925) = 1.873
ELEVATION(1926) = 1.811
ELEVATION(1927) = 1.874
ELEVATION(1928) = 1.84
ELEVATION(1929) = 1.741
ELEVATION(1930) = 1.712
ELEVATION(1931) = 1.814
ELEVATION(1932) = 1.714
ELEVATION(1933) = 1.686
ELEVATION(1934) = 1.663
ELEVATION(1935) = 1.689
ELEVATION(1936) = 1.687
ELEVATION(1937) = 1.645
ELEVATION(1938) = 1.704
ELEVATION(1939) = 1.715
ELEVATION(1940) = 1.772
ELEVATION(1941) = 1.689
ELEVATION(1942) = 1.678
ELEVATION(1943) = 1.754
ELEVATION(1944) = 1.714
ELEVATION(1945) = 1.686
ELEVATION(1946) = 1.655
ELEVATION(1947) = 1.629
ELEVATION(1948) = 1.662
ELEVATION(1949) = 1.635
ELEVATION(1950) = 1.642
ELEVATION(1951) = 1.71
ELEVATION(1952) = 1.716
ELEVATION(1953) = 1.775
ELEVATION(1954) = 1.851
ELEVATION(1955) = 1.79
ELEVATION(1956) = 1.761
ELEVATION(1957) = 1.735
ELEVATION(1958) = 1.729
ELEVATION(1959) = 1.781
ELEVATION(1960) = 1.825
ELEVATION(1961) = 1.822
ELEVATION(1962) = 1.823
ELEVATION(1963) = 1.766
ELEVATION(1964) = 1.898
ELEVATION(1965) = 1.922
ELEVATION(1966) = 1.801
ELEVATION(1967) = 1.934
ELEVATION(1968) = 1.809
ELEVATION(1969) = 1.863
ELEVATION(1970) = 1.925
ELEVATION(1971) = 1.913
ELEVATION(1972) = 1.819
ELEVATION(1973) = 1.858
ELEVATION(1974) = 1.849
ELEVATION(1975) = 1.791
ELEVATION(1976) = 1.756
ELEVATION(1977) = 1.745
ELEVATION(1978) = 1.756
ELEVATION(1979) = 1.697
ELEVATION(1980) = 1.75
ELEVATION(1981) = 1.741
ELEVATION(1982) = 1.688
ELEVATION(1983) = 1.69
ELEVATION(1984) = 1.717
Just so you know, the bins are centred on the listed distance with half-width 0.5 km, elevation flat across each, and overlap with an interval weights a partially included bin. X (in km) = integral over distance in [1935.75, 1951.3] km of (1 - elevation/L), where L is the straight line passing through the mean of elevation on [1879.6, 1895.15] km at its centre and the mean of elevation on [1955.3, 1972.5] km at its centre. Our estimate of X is 1.4 km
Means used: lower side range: 1.92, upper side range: 1.83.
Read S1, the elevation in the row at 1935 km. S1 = 1.689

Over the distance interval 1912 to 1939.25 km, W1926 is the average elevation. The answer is 1.81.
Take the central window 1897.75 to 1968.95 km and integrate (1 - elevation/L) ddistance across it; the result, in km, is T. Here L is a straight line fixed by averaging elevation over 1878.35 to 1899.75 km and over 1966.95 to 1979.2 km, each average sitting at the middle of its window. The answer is 2.3 km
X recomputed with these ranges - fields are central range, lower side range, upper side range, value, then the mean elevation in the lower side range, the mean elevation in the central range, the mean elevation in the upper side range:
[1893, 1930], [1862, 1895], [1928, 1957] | -1.5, 1.96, 1.91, 1.71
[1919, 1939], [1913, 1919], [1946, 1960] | 0.5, 1.89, 1.79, 1.73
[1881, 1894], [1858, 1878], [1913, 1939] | 0.2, 2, 1.91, 1.81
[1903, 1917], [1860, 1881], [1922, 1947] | -0.6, 1.99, 1.93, 1.75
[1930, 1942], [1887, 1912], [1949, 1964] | 0.8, 1.93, 1.71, 1.77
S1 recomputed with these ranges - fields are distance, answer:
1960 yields 1.825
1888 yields 1.855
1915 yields 1.804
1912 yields 1.921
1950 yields 1.642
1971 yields 1.913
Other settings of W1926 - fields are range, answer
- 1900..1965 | 1.81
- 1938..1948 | 1.7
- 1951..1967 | 1.8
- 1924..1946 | 1.74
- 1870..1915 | 1.94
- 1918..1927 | 1.88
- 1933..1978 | 1.76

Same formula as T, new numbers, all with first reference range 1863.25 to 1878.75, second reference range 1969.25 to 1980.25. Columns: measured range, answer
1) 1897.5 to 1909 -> 0.1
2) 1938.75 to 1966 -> 1.5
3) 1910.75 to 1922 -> 0.1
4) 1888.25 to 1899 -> 0.1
